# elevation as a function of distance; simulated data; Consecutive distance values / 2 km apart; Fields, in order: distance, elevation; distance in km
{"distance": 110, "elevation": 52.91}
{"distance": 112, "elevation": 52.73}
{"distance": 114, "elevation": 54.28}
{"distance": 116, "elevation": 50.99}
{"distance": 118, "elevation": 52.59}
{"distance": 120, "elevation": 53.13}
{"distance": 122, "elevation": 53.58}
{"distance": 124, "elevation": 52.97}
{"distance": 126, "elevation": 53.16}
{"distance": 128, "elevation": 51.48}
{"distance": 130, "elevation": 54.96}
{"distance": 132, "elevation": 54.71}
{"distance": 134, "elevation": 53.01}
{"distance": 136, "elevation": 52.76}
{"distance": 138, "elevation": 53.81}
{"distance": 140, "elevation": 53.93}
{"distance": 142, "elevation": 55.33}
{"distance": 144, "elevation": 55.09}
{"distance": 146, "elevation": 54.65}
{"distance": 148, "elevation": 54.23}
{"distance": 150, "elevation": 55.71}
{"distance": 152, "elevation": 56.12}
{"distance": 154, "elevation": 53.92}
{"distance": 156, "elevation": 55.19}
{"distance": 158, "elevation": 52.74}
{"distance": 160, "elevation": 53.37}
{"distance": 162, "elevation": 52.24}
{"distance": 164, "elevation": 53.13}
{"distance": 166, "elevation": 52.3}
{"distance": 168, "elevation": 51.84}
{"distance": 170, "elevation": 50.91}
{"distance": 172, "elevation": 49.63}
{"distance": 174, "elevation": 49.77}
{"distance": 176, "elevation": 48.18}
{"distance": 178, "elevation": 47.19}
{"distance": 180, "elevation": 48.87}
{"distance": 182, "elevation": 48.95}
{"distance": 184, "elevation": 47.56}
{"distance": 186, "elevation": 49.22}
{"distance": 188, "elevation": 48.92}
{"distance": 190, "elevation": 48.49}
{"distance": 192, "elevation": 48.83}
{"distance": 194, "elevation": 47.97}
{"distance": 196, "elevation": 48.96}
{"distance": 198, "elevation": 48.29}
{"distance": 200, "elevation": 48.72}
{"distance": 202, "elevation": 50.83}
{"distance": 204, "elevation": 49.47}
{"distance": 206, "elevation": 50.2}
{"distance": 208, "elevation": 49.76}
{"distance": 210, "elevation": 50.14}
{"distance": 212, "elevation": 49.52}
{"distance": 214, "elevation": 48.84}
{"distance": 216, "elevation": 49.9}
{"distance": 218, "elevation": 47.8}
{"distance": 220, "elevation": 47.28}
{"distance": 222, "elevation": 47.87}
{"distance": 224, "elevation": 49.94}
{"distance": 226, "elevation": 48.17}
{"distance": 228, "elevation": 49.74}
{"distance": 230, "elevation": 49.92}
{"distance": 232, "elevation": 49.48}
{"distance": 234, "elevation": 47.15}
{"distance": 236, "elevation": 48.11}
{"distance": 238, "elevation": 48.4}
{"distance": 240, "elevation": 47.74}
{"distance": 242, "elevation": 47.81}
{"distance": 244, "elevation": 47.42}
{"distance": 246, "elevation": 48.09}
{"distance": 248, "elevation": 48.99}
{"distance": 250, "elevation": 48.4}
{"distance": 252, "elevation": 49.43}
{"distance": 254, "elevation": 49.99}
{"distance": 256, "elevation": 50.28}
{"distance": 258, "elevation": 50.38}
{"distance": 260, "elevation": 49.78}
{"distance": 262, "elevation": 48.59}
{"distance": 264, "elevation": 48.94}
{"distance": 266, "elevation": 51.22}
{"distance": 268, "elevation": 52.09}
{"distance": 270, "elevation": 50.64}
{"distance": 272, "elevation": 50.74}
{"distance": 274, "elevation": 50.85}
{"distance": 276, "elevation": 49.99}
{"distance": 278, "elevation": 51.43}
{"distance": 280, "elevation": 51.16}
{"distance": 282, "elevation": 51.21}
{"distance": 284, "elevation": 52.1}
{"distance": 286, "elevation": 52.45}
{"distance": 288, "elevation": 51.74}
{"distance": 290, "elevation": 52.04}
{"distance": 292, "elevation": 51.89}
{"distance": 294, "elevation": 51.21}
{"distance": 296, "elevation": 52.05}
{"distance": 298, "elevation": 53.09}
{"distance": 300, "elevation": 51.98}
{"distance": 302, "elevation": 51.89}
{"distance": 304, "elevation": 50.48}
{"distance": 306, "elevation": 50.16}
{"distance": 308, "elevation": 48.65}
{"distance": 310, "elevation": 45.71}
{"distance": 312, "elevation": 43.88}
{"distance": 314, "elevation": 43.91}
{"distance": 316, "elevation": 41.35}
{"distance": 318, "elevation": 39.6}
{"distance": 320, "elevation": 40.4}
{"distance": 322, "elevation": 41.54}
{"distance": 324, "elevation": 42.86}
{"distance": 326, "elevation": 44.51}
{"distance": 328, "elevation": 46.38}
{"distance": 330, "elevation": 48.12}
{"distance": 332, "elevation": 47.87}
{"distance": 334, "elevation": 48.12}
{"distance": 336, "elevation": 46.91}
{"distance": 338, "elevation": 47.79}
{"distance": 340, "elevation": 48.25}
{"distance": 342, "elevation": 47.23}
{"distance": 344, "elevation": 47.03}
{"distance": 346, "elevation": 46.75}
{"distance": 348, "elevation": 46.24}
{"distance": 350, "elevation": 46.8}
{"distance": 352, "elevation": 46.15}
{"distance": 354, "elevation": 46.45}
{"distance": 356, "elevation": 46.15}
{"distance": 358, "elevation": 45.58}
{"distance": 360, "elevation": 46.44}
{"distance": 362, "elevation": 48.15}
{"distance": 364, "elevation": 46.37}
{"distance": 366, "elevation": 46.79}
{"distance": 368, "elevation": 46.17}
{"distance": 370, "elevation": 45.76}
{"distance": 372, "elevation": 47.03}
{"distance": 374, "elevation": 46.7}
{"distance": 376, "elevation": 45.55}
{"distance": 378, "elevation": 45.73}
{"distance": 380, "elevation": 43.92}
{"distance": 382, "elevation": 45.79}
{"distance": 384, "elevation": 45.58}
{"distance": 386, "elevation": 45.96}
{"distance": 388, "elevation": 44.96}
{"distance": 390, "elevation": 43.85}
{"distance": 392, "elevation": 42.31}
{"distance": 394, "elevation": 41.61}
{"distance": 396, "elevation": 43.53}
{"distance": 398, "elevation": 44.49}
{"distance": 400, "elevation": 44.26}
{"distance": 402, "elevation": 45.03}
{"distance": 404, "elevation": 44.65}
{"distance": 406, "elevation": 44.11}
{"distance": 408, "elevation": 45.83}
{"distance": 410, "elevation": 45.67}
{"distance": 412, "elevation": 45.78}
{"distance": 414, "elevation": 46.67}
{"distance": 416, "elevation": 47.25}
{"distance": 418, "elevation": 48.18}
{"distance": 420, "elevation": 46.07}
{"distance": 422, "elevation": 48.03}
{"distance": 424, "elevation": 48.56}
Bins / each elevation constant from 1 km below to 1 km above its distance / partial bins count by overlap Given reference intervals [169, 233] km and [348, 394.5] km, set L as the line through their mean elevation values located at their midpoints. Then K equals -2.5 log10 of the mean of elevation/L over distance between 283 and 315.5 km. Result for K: -0.07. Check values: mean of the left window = 49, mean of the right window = 45.7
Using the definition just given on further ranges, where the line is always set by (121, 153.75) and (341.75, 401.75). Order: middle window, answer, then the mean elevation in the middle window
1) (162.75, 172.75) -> 0.03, 51.6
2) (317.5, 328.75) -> 0.12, 42.6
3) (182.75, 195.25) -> 0.08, 48.5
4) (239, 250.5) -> 0.05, 48.1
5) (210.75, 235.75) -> 0.05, 48.8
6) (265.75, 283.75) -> -0.04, 51.1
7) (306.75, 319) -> 0.09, 44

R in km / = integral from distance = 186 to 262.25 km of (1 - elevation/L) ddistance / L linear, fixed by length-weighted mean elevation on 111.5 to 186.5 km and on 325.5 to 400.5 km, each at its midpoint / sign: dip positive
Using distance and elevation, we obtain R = 1.9 km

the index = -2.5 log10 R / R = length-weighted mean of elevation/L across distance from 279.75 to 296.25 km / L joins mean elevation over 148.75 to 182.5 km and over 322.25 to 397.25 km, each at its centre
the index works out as -0.08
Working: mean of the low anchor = 51.8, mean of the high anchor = 45.9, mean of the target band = 51.8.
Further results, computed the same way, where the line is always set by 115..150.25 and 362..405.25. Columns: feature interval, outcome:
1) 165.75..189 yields 0.06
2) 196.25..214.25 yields 0.04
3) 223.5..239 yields 0.03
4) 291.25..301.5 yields -0.09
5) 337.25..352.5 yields -0.01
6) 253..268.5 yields -0.02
